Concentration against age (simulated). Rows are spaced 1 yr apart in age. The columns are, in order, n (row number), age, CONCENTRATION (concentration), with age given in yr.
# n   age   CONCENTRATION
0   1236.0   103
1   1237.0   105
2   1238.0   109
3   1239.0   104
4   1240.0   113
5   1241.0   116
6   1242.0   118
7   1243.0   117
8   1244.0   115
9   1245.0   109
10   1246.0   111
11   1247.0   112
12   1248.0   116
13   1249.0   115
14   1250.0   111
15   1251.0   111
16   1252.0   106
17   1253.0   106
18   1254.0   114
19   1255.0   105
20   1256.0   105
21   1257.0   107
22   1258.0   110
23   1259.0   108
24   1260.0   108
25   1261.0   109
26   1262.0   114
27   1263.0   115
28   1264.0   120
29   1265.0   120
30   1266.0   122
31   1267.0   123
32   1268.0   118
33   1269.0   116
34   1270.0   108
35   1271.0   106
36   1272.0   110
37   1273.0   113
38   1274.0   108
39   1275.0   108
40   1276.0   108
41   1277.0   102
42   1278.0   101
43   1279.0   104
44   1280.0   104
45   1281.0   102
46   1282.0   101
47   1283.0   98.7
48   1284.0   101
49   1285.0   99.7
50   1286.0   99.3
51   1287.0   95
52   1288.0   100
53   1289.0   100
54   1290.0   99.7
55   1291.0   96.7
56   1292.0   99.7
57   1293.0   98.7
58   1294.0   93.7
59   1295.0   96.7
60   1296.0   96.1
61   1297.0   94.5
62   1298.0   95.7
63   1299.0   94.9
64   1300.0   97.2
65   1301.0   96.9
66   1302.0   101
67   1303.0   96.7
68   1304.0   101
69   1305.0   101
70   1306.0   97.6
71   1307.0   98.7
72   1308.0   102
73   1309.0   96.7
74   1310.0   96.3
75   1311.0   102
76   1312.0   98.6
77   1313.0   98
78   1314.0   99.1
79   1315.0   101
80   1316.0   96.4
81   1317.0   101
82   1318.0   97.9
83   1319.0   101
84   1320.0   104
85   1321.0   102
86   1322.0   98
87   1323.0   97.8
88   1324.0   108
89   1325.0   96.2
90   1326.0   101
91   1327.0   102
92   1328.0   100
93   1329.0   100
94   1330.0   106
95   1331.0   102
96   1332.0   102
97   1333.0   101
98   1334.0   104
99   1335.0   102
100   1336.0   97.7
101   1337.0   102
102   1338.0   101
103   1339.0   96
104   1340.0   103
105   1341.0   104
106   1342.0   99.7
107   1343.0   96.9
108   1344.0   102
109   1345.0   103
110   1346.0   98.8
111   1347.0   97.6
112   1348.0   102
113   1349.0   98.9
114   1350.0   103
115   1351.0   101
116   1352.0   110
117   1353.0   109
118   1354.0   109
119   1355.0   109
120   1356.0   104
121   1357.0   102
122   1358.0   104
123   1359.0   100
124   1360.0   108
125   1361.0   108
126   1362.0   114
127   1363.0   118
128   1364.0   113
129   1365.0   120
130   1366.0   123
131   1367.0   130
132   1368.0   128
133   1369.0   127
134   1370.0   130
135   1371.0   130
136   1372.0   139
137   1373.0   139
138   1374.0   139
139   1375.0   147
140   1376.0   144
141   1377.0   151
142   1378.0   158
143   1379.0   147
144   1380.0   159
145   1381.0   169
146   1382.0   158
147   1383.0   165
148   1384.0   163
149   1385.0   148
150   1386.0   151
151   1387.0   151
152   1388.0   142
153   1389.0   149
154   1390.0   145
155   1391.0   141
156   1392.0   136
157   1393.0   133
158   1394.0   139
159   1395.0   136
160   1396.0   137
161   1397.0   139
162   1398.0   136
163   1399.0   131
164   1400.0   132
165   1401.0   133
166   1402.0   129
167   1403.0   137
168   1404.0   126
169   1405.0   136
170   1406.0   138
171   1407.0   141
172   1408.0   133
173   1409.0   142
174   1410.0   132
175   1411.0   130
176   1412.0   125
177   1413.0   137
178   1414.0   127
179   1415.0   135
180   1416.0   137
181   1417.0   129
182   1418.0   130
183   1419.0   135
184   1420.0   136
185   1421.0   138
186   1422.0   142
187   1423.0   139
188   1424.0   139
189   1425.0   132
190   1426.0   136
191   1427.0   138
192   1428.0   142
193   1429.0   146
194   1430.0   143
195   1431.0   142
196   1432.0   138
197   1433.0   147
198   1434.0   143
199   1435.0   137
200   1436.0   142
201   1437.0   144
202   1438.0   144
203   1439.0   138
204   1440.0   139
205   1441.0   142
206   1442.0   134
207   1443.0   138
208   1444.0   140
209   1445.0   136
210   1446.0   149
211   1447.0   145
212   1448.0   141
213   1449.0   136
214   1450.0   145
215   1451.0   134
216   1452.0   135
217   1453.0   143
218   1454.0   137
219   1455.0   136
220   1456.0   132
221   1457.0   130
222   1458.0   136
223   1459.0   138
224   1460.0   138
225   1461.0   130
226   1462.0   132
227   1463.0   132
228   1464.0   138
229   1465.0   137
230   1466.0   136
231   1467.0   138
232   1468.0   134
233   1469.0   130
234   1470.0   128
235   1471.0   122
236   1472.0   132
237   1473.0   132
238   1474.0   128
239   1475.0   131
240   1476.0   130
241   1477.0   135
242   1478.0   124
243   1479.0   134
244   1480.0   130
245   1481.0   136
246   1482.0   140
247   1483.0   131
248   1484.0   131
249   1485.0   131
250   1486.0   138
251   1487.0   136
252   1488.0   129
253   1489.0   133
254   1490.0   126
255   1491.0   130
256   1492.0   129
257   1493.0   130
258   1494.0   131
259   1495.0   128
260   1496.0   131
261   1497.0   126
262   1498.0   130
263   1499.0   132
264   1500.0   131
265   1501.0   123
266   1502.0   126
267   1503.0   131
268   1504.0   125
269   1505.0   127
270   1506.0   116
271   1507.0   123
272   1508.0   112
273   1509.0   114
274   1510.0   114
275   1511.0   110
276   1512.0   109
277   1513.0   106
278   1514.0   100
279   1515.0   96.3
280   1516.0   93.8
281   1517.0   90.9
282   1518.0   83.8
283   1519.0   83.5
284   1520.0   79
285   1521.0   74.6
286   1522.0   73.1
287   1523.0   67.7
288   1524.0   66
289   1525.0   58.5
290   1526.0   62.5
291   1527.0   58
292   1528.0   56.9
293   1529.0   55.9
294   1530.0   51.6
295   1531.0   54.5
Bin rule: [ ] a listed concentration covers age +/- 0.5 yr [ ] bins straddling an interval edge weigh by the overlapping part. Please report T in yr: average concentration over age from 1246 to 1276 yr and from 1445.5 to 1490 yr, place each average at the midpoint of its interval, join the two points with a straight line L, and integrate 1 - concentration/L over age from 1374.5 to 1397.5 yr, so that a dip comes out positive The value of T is -4.2 yr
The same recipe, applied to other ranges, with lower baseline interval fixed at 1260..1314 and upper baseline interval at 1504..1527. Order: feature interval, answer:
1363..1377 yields -4.5 yr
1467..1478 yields -4.0 yr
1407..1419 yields -4.3 yr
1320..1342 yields 0.0 yr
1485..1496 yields -4.2 yr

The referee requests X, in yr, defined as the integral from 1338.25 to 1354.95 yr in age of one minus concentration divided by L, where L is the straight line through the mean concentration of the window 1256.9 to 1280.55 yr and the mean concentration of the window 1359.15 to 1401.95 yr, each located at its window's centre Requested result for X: 3.5 yr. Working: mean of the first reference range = 111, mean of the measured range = 102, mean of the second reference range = 138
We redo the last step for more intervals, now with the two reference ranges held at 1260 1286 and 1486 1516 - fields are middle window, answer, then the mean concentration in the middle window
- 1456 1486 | -3.00 yr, 133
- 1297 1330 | 3.56 yr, 99.4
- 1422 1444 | -4.05 yr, 140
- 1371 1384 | -4.03 yr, 151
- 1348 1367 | 0.84 yr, 109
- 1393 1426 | -4.97 yr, 135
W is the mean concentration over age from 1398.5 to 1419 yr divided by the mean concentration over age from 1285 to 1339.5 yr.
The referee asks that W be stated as 1.3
